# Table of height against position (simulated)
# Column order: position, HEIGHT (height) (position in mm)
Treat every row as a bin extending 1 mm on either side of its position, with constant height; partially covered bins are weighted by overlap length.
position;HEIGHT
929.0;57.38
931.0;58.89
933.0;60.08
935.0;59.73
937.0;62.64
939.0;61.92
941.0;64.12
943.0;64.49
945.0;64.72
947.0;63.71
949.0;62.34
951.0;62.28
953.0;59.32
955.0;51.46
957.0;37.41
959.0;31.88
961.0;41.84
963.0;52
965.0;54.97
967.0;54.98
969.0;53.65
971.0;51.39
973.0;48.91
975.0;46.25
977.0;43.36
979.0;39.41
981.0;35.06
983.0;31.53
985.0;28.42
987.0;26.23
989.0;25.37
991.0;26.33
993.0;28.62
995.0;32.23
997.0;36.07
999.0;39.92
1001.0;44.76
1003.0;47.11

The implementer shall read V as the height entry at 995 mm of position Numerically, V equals 32.23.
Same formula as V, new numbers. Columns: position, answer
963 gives 52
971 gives 51.39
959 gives 31.88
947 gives 63.71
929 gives 57.38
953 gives 59.32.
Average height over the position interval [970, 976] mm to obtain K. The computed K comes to 48.9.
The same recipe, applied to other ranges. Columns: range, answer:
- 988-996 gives 28.1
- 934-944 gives 62.6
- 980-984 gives 33.3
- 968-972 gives 52.5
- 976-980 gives 41.4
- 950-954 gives 60.8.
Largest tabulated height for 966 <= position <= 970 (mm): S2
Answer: 54.98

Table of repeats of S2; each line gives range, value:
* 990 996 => 32.23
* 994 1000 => 39.92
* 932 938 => 62.64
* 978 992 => 39.41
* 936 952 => 64.72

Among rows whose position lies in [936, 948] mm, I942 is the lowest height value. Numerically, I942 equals 61.92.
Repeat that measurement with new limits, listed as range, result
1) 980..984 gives 31.53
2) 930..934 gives 58.89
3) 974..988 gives 26.23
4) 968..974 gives 48.91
